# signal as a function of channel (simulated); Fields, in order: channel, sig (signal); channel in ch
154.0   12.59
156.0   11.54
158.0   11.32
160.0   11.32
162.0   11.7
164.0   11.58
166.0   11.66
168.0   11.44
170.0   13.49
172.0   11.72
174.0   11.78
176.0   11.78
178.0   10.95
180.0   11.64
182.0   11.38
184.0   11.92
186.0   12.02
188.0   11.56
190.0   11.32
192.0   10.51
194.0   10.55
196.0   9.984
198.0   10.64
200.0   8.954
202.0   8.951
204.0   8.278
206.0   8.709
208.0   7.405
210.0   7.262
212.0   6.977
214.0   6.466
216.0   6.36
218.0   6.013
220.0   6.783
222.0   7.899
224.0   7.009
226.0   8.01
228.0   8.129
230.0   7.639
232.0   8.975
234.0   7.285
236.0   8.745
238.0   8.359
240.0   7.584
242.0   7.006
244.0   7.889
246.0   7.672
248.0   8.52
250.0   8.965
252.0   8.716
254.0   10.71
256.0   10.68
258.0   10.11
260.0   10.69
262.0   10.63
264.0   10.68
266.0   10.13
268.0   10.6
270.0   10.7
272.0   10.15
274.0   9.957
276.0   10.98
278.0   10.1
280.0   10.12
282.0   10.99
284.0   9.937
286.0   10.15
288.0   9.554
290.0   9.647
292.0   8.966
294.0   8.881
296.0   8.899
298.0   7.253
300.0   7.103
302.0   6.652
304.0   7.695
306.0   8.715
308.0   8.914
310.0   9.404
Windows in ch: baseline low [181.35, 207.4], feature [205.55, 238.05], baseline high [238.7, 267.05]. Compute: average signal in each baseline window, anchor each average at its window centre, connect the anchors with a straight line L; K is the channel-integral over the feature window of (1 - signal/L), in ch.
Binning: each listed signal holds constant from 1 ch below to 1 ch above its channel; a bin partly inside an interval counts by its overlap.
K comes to 7.7 ch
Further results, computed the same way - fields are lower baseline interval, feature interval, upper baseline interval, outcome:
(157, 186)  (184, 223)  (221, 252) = 4.4 ch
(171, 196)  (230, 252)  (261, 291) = 5.3 ch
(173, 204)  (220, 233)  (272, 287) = 3.4 ch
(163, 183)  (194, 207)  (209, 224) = -1.0 ch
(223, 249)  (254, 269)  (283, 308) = -4.2 ch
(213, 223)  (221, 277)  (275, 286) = -3.5 ch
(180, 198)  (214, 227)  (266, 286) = 4.7 ch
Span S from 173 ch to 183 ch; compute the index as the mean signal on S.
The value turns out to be 11.5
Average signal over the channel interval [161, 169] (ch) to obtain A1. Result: 11.6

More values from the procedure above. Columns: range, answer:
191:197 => 10.3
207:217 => 6.89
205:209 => 8.06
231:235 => 8.13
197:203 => 9.52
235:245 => 7.92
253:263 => 10.6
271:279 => 10.3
